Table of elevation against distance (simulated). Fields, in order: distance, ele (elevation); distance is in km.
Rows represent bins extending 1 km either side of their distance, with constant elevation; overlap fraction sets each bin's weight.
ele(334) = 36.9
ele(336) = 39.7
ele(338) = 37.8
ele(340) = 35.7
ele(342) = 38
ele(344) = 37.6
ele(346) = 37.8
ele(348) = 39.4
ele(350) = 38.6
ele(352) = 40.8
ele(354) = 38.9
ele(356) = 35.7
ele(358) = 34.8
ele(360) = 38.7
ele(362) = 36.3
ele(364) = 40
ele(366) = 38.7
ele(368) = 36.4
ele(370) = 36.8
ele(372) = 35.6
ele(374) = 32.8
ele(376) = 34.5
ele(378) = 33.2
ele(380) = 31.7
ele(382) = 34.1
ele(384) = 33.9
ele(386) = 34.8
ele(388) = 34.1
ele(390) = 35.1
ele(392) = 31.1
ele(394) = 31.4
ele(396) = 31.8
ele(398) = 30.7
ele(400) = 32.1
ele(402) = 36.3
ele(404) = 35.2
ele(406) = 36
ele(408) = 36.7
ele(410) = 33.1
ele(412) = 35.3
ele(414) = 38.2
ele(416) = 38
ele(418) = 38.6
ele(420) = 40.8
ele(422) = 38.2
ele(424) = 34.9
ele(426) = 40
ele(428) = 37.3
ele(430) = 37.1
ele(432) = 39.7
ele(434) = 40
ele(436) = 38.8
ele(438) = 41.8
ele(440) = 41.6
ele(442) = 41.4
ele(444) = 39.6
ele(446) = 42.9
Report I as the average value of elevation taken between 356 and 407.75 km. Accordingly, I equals 34.7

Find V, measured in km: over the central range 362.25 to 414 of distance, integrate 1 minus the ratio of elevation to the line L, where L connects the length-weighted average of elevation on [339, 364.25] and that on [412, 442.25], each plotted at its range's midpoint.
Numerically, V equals 5.1 km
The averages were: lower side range 37.8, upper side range 38.9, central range 34.6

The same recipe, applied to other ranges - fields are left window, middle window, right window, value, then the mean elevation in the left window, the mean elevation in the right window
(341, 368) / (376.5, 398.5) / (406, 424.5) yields 2.7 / 38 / 37.1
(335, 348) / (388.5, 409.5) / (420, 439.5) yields 2.7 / 37.9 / 38.8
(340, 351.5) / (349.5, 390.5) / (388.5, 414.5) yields 0.5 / 38.2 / 34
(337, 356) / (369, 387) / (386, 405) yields 0.4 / 38.2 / 33.2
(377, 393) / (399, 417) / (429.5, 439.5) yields 0.4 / 33.5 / 39.7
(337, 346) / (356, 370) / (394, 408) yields -0.5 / 37.3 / 33.7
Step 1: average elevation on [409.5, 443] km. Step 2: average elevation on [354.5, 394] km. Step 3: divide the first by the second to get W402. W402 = 1.10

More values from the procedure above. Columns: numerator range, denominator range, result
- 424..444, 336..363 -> 1.05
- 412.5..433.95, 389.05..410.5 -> 1.14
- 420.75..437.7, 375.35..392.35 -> 1.14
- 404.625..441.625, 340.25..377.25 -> 1.02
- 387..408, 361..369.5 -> 0.89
